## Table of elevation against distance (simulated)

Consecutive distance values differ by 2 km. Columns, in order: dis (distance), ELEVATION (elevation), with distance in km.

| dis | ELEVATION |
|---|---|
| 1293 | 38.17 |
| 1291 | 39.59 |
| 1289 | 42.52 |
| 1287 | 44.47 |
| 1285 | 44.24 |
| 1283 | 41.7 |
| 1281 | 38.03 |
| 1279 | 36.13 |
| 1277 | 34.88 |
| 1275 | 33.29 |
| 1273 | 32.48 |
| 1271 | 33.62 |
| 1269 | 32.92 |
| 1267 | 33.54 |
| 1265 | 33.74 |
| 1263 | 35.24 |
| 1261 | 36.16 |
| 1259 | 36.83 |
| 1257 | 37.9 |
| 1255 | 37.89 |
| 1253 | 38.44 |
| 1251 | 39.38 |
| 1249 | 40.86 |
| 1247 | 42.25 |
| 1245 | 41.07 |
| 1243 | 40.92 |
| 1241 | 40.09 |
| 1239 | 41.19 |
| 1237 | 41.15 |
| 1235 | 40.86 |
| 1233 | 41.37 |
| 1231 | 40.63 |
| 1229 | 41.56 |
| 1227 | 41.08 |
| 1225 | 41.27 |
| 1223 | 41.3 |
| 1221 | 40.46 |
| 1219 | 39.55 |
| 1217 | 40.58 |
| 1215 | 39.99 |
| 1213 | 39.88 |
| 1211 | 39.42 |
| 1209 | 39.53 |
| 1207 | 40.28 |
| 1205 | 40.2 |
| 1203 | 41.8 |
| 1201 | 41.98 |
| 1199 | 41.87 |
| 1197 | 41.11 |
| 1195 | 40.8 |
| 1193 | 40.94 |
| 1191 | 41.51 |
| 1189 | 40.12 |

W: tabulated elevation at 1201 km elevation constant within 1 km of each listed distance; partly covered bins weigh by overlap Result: 41.98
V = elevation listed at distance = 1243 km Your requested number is 40.92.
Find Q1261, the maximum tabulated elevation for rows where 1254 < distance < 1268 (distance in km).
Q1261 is 37.9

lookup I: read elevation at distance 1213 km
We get 39.88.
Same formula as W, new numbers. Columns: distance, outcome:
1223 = 41.3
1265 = 33.74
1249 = 40.86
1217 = 40.58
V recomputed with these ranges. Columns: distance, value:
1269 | 32.92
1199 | 41.87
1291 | 39.59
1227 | 41.08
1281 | 38.03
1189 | 40.12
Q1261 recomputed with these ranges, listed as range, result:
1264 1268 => 33.74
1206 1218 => 40.58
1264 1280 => 36.13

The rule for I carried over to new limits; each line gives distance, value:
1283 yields 41.7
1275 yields 33.29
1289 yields 42.52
